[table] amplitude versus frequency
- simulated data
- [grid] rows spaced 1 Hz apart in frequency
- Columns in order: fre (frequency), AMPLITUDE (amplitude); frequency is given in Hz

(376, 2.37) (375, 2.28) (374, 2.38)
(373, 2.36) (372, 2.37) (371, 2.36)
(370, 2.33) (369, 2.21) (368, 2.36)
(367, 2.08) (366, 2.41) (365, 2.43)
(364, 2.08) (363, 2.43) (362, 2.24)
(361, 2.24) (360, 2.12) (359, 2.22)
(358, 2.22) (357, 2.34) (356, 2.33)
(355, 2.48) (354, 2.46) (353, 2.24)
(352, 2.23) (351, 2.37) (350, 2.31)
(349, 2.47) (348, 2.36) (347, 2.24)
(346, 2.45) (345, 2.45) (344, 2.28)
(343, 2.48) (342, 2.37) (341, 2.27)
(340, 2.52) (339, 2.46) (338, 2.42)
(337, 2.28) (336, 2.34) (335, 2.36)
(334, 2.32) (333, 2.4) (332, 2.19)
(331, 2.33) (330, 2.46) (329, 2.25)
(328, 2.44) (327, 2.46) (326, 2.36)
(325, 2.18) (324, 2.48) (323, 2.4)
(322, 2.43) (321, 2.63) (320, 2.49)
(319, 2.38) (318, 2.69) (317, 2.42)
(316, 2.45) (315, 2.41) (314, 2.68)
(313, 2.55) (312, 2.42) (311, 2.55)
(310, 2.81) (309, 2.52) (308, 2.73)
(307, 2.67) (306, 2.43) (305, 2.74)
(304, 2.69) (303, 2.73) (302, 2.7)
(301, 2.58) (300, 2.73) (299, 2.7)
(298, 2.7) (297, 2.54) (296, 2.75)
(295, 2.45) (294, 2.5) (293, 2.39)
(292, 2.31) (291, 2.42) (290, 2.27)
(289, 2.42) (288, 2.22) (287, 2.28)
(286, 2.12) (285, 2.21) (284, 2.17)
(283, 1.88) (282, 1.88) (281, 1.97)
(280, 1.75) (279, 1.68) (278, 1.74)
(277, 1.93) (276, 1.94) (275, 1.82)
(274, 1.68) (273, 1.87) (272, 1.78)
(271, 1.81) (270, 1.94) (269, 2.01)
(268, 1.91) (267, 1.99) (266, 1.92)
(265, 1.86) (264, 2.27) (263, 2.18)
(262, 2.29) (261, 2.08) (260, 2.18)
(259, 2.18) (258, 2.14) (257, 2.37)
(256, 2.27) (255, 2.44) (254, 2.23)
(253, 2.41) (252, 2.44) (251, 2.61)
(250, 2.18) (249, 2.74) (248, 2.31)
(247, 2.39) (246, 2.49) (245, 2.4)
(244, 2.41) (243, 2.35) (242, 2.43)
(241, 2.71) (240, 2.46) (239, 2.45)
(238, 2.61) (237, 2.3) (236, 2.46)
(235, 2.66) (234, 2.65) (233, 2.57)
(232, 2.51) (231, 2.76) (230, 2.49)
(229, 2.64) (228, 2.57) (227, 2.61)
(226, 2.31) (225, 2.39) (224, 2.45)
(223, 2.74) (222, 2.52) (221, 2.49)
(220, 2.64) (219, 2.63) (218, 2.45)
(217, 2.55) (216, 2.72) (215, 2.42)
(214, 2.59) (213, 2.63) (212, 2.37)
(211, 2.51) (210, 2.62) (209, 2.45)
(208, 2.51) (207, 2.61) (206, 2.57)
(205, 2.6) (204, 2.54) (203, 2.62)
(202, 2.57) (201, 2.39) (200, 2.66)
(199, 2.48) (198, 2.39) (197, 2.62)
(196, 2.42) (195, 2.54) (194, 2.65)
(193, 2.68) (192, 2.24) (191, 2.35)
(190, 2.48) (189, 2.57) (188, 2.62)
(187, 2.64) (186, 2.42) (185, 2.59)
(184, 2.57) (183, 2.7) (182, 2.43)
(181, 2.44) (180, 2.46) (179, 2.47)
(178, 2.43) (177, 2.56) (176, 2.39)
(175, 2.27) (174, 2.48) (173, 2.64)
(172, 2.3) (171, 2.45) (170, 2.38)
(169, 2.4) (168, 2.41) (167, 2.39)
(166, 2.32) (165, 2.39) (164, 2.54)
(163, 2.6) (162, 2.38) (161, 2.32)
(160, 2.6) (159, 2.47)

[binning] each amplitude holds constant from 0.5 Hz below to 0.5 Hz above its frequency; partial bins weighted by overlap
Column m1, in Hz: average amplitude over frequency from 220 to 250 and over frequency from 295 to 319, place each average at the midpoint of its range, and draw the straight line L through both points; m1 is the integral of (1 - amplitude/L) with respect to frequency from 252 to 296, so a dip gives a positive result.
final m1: 7.81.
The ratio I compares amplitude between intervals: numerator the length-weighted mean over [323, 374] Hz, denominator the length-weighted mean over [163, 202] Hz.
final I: 0.9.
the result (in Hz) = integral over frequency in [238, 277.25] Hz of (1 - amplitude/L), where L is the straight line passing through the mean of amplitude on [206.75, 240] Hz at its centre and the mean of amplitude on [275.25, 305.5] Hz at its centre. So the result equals 3.51 Hz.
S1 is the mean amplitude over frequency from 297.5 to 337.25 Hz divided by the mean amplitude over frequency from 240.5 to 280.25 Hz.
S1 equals 1.16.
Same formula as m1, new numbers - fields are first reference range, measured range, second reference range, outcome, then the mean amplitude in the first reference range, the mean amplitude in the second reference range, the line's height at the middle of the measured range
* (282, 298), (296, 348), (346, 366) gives -3.67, 2.33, 2.31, 2.32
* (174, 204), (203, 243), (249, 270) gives -3.09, 2.51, 2.2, 2.36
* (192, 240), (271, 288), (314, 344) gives 3.72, 2.54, 2.41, 2.46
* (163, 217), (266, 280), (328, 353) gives 3.29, 2.5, 2.36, 2.42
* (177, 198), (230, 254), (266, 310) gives -1.17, 2.51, 2.25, 2.37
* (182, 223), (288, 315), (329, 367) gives -1.86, 2.54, 2.34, 2.4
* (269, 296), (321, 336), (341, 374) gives -0.99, 2.07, 2.32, 2.22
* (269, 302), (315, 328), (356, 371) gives -1.33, 2.18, 2.27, 2.22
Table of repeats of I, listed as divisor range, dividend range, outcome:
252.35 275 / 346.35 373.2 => 1.11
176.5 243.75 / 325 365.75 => 0.93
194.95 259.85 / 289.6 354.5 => 0.99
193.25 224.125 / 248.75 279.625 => 0.82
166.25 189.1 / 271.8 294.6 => 0.83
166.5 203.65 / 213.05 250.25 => 1.01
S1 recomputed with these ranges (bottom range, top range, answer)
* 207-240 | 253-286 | 0.80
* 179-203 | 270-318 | 0.92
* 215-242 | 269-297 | 0.82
